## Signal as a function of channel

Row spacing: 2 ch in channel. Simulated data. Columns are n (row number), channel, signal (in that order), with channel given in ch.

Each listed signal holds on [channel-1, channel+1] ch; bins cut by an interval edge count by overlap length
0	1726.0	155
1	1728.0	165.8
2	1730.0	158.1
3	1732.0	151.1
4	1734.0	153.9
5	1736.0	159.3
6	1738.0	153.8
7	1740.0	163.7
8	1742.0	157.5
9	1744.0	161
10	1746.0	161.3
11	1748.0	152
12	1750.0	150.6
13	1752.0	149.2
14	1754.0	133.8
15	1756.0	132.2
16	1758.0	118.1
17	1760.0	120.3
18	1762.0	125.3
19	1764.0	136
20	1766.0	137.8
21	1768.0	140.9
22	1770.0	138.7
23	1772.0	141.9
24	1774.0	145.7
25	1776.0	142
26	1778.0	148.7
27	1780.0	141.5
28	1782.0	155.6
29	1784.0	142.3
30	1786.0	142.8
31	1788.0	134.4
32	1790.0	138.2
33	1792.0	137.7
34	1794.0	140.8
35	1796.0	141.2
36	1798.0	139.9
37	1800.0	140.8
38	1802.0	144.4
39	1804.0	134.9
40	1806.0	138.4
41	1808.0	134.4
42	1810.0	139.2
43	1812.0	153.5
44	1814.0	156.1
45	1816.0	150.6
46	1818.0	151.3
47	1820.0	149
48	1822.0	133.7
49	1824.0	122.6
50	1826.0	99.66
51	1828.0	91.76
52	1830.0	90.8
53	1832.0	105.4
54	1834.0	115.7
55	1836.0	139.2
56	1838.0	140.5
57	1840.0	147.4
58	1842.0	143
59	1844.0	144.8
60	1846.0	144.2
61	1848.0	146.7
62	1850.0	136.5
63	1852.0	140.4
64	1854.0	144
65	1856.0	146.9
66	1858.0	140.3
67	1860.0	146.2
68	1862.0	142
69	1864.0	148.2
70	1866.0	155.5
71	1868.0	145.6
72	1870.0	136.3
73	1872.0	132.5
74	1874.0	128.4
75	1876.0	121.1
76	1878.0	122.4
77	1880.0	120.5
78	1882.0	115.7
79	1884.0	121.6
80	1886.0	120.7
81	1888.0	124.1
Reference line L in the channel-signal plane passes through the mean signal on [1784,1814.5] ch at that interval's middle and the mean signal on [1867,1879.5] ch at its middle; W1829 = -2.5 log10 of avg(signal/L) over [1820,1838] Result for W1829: 0.18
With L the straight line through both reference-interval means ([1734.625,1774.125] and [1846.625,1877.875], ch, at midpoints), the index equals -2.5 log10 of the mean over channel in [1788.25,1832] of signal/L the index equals 0.06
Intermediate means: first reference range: 144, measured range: 134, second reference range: 140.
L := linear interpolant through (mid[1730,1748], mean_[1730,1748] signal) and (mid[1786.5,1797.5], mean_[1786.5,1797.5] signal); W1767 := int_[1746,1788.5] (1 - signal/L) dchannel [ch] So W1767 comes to 2.1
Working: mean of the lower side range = 157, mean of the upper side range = 139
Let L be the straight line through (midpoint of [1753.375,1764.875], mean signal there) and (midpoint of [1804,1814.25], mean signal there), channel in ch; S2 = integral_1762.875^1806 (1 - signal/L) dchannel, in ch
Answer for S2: -1.99 ch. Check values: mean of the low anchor 127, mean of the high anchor 143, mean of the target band 141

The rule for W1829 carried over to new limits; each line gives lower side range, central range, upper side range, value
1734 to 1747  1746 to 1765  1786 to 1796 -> 0.123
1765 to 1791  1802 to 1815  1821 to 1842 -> -0.107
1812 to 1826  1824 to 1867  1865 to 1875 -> 0.055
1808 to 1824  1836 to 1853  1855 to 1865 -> 0.016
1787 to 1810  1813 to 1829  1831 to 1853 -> 0.047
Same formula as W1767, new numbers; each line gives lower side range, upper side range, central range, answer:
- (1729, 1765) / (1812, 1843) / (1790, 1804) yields -0.4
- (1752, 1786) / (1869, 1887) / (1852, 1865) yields -1.8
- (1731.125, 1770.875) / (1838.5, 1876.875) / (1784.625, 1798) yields 0.4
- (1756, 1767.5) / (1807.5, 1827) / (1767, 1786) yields -1.8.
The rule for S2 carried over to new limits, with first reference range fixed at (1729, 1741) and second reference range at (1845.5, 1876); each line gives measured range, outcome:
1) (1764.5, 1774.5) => 0.79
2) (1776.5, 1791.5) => 0.76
